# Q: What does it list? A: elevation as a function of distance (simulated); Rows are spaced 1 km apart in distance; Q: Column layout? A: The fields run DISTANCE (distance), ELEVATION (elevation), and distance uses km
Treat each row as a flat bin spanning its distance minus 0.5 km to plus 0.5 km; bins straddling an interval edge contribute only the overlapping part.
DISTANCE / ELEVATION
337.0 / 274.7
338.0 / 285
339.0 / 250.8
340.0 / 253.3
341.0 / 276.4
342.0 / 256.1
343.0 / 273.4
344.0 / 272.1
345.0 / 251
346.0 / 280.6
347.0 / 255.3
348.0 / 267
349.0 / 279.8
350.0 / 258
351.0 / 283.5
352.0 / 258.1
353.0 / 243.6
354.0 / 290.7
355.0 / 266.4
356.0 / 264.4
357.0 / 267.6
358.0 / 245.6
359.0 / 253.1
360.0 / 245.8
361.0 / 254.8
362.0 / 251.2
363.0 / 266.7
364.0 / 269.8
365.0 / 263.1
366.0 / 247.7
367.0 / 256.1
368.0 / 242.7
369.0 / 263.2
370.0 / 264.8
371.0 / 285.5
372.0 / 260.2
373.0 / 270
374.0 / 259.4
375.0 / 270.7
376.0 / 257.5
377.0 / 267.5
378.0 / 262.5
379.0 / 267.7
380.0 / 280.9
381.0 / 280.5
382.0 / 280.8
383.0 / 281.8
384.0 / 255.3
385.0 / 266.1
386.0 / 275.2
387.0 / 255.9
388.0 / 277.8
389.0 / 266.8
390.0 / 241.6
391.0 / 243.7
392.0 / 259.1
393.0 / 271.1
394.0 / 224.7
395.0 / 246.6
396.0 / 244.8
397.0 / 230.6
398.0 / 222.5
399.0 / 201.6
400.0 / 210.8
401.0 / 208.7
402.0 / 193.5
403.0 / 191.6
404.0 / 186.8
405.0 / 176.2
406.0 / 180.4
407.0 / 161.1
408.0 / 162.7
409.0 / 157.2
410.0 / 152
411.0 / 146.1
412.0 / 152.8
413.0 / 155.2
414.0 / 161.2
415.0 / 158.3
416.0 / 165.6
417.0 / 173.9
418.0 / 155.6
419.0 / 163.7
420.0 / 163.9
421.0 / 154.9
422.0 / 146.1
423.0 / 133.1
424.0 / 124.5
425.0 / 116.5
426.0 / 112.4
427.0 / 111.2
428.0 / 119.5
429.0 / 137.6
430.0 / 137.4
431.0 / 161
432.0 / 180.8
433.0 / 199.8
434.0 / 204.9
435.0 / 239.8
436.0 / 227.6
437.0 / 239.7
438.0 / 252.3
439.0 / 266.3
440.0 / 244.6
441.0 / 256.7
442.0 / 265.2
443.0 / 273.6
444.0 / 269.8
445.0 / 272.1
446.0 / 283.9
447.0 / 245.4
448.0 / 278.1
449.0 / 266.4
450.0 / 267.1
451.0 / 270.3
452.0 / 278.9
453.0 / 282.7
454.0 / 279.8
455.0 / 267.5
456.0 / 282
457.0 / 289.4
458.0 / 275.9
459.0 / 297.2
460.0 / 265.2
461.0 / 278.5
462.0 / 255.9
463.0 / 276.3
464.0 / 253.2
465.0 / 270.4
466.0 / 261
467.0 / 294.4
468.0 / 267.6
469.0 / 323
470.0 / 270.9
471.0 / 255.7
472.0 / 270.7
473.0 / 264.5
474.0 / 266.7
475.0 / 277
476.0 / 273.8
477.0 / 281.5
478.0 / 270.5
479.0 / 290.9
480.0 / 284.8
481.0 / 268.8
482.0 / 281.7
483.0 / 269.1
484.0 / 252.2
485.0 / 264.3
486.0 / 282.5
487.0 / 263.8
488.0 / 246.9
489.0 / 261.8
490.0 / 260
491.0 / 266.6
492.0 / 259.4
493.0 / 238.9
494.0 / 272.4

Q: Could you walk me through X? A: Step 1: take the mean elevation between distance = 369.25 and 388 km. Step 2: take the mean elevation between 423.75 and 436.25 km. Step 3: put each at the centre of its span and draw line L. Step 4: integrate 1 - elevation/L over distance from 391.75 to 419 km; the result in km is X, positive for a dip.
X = 3.0 km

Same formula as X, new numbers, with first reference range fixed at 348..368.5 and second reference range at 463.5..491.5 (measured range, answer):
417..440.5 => 8.22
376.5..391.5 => -0.23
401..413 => 4.29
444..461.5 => -0.40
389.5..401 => 1.26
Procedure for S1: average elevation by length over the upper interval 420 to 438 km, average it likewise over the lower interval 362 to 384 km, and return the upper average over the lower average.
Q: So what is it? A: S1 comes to 0.62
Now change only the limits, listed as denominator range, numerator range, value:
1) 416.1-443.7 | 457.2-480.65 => 1.49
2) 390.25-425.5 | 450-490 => 1.49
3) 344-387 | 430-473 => 0.98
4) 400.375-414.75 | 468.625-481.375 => 1.62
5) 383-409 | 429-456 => 1.09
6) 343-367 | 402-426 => 0.60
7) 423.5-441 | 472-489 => 1.48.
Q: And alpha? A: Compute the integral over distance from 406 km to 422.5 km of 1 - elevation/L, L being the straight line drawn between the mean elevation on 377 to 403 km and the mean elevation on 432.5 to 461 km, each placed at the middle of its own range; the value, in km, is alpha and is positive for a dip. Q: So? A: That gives 6.2 km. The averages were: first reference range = 249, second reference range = 263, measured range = 159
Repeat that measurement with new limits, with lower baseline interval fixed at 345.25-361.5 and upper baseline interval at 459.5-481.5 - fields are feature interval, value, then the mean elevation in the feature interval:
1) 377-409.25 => 3.9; 234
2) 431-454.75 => 1.7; 252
